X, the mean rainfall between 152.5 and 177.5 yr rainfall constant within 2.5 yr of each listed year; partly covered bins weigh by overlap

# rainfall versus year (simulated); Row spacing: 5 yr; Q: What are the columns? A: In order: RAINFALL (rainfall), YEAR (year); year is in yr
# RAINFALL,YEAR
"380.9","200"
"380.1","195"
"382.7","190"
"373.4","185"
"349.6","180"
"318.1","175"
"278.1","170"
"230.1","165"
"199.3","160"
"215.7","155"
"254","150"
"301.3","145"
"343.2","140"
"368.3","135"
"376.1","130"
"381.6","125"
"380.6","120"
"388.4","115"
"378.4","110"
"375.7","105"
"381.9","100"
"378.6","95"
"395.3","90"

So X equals 248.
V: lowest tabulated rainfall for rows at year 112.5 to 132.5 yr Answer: 376.1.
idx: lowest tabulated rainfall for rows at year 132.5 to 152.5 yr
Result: 254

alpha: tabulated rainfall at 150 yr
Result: 254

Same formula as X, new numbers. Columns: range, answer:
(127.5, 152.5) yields 329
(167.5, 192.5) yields 340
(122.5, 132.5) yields 379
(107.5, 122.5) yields 382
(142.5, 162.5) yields 243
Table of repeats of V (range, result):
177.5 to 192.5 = 349.6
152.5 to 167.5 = 199.3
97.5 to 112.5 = 375.7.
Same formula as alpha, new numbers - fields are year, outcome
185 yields 373.4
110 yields 378.4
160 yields 199.3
